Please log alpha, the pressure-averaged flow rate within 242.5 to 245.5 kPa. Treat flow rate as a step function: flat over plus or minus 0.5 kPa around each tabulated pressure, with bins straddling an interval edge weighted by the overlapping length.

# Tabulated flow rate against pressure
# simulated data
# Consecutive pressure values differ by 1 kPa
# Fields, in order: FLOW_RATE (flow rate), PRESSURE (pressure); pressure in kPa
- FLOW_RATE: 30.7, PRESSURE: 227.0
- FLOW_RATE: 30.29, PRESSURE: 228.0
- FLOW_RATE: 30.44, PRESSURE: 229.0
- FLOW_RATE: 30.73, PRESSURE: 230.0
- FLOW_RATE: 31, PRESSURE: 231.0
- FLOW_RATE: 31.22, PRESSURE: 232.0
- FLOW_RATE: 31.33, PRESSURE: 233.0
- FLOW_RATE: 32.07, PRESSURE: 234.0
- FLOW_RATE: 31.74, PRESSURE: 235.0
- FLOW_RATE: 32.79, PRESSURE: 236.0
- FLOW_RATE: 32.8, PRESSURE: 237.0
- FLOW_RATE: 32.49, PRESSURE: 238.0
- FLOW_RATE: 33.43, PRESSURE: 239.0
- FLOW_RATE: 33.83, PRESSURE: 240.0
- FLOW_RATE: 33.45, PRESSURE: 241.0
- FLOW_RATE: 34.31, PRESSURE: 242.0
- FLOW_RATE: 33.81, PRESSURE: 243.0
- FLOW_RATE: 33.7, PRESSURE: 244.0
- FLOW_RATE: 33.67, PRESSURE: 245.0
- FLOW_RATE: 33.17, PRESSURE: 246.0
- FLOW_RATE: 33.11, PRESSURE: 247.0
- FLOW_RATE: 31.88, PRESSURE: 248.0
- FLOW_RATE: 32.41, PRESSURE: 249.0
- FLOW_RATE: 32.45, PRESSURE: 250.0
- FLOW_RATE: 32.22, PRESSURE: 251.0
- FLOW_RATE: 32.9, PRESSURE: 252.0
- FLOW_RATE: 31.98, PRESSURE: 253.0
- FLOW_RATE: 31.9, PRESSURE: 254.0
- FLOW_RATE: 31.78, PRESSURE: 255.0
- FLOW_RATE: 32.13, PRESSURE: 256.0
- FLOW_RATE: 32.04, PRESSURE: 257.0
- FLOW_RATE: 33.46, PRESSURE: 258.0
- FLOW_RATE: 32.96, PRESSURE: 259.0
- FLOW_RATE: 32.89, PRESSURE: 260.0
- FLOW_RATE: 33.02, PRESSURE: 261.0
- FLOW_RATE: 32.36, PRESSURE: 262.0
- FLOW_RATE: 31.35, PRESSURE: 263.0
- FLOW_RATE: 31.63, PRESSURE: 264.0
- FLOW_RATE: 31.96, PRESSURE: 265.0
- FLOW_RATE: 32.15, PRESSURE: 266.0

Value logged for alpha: 33.7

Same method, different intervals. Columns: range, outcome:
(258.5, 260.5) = 32.9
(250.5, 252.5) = 32.6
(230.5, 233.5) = 31.2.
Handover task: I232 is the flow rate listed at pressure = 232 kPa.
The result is 31.22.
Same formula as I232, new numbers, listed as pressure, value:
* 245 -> 33.67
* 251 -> 32.22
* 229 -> 30.44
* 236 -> 32.79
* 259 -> 32.96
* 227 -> 30.7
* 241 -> 33.45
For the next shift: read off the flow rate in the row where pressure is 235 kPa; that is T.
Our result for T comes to 31.74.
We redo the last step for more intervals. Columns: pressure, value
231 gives 31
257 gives 32.04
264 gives 31.63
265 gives 31.96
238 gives 32.49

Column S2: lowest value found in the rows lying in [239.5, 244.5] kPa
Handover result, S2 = 33.45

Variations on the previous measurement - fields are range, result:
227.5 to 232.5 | 30.29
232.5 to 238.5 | 31.33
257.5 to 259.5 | 32.96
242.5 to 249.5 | 31.88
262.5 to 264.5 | 31.35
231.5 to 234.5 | 31.22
